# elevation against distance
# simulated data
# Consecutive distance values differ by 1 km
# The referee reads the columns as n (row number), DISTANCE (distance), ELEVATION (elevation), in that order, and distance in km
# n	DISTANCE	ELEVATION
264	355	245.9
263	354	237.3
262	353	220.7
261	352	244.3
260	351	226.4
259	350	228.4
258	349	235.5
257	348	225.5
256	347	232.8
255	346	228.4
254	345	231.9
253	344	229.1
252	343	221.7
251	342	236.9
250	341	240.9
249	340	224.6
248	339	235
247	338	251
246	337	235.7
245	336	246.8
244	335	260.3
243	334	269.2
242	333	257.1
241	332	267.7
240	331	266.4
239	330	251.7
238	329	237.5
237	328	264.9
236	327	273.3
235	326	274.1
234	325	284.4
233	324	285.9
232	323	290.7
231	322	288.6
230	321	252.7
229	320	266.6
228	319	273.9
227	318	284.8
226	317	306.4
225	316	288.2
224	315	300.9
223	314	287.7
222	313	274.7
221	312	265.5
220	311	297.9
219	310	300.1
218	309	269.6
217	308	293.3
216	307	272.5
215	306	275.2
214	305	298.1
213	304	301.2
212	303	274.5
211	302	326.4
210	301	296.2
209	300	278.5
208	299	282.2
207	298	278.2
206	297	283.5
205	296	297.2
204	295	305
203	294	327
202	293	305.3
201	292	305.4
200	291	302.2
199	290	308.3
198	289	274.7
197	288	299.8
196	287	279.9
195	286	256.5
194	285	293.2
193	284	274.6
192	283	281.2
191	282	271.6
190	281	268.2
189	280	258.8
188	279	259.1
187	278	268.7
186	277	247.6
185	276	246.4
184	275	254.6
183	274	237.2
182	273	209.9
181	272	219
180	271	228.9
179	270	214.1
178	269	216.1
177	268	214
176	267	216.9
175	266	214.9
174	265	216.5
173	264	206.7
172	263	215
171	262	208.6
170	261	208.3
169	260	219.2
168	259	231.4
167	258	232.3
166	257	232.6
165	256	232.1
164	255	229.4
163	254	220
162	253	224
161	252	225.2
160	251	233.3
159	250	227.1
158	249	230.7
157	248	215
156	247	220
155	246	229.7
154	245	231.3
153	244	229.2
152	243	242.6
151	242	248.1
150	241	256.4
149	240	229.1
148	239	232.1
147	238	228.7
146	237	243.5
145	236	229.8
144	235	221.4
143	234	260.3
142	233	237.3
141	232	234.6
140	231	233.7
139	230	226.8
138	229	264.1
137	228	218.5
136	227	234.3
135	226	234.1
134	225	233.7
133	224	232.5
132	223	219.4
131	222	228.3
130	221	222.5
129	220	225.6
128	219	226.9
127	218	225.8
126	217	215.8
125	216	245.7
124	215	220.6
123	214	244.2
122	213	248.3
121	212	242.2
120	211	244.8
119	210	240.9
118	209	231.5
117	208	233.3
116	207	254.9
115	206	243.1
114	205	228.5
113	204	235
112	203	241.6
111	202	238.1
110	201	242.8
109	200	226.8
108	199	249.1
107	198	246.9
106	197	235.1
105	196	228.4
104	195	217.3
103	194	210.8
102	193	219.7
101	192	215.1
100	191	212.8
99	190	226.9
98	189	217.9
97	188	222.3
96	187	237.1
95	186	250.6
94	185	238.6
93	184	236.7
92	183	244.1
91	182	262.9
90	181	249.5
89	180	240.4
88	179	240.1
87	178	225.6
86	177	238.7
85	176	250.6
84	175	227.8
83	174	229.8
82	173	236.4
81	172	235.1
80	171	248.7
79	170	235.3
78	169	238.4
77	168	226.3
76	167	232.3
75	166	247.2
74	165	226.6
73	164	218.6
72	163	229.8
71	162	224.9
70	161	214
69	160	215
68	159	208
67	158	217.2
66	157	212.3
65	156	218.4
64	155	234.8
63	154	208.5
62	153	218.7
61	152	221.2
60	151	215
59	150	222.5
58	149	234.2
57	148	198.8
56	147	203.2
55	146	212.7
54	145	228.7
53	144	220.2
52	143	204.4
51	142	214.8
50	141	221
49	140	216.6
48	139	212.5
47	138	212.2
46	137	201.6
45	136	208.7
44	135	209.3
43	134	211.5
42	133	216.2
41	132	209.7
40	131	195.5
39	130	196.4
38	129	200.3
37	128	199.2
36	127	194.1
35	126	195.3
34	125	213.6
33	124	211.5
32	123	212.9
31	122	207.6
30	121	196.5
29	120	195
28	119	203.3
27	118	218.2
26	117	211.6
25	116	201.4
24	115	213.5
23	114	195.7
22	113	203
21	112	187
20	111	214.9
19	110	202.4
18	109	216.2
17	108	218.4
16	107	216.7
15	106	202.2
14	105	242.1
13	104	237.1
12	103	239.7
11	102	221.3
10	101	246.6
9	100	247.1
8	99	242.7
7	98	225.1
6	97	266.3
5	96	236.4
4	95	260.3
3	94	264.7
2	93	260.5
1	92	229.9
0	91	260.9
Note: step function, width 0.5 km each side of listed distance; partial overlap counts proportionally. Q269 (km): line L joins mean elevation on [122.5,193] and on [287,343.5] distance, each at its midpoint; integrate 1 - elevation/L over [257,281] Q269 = 2.9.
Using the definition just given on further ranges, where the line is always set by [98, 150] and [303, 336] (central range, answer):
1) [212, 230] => 0.93 km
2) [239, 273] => 4.16 km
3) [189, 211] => 0.51 km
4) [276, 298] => -1.38 km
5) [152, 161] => 0.27 km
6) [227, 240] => 0.69 km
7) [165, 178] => -0.46 km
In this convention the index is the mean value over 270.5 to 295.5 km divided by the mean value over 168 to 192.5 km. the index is 1.15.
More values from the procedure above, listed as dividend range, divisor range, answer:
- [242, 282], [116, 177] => 1.06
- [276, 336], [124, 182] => 1.27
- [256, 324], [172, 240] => 1.14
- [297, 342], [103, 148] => 1.31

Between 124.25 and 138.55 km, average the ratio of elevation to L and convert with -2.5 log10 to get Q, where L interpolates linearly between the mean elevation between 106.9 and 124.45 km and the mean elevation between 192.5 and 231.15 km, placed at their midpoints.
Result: 0.03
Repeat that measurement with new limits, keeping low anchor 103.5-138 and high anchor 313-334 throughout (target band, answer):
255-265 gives 0.151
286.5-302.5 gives -0.122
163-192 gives -0.041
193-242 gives 0.023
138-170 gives -0.006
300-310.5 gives -0.082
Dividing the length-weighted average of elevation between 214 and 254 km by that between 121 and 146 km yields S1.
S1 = 1.11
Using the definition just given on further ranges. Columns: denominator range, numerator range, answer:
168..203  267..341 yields 1.15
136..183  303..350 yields 1.17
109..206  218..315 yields 1.14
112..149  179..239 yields 1.13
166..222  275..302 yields 1.21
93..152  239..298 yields 1.14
